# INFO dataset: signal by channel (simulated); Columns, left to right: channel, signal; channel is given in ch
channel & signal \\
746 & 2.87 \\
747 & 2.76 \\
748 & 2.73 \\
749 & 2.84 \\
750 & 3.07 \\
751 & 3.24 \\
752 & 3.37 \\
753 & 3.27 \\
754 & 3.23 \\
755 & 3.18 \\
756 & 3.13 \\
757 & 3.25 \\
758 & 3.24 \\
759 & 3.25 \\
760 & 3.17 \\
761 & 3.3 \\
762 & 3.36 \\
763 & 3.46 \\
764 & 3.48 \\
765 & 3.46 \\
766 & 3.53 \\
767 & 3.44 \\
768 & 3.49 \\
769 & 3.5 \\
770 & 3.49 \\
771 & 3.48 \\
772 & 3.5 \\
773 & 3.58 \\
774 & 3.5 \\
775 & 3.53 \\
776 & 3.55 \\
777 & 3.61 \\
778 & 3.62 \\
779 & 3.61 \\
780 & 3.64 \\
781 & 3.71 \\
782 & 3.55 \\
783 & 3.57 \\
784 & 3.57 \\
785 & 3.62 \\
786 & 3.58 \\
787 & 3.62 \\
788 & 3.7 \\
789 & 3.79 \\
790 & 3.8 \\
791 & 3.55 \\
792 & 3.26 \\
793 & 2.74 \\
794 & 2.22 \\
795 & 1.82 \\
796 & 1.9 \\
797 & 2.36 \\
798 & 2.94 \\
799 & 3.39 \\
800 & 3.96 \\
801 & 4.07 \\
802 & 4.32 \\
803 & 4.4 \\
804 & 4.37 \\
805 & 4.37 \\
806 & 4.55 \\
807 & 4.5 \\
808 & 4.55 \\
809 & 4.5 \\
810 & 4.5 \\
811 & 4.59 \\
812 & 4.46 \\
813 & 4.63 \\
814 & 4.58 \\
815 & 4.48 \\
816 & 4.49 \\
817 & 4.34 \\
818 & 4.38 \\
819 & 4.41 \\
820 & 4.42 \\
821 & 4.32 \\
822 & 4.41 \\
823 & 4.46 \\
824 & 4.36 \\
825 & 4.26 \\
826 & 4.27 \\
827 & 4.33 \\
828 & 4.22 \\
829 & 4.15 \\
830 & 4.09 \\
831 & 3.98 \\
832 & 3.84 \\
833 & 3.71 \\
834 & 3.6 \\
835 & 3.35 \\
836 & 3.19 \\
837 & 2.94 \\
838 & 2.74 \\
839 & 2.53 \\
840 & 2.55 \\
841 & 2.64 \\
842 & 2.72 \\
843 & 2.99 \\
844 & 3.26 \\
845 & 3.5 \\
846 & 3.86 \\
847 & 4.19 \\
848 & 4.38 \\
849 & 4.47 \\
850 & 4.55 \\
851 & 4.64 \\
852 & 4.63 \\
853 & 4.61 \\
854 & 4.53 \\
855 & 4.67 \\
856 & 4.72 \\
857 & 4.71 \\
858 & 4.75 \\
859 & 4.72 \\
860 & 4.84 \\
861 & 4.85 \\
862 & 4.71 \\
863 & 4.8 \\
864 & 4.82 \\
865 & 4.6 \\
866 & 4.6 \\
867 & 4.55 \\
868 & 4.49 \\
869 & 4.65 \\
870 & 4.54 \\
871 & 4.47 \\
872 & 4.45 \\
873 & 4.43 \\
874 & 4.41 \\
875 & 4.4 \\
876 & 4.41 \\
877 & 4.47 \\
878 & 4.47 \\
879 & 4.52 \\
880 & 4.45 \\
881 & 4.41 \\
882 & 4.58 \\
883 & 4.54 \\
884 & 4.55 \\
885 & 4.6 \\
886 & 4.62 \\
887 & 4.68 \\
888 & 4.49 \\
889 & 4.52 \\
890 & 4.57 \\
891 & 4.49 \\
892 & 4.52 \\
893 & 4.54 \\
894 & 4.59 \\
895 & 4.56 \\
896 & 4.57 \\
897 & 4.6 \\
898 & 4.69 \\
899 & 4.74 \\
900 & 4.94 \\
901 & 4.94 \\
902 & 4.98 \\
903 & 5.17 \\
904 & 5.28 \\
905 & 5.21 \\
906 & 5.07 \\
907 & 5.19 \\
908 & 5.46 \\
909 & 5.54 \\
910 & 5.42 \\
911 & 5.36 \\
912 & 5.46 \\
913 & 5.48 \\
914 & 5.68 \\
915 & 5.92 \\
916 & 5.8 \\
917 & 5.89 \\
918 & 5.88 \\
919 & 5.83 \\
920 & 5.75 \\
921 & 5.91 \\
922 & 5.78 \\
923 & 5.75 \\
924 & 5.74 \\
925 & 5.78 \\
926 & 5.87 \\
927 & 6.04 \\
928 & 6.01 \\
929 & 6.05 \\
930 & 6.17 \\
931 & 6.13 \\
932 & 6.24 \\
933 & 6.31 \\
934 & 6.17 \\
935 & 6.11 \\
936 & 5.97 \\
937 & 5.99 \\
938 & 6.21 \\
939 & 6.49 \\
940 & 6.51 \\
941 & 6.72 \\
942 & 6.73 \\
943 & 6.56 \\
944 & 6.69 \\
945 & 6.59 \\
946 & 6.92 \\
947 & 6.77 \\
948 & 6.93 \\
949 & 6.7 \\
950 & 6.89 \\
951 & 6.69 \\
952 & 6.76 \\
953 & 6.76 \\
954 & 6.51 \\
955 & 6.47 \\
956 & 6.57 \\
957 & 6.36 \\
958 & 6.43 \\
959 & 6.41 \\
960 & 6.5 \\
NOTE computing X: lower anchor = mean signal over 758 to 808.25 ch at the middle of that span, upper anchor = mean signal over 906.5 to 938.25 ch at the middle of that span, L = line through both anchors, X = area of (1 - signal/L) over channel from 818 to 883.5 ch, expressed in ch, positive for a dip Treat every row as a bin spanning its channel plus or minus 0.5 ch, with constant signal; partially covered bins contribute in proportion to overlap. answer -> 6.4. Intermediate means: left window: 3.52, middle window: 4.19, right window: 5.84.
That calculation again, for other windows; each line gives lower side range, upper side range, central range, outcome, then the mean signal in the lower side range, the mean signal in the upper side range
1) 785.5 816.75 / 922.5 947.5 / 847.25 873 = 1.4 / 3.81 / 6.26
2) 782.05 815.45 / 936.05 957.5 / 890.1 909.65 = 2.8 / 3.76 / 6.6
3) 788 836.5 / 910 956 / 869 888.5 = 2.5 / 3.94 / 6.19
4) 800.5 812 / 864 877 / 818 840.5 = 3.1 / 4.43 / 4.51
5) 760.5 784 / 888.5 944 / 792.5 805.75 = 2.0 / 3.52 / 5.57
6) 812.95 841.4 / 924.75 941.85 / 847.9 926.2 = 4.3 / 3.91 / 6.18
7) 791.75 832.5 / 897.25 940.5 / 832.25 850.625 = 4.4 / 4.01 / 5.69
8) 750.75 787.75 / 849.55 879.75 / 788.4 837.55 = 0.8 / 3.45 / 4.6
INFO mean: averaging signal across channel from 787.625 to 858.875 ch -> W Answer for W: 3.91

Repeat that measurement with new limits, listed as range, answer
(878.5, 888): 4.55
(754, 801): 3.35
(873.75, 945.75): 5.38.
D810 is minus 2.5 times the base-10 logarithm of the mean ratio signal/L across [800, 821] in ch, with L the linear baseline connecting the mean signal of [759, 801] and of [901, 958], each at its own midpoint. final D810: -0.13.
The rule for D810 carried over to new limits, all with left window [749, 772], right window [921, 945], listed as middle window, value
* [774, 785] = 0.01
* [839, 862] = 0.18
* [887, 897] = 0.21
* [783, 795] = 0.14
